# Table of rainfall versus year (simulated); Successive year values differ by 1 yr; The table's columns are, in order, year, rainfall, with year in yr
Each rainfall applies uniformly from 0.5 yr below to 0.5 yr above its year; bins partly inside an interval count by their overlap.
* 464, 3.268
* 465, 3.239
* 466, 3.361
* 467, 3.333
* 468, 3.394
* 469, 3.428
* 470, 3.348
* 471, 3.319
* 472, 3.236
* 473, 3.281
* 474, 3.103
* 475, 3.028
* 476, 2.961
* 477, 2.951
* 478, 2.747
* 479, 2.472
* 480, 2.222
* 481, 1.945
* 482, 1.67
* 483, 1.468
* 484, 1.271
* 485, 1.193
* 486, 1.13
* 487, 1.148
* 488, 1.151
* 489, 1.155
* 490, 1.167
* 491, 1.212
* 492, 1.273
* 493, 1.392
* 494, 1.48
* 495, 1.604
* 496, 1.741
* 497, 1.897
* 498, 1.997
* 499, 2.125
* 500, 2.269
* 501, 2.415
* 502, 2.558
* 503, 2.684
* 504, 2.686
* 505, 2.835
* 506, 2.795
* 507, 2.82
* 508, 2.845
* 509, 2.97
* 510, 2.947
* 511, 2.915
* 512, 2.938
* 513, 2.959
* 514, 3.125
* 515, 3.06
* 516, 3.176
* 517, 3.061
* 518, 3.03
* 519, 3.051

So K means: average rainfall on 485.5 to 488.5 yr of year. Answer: 1.14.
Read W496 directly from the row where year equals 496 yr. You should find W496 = 1.741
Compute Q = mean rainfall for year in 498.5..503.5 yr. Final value 2.41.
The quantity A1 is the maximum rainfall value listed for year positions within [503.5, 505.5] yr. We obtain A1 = 2.835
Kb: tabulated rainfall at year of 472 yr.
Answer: 3.236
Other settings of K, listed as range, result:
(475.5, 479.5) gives 2.78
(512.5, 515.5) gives 3.05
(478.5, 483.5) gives 1.96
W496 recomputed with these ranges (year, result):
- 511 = 2.915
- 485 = 1.193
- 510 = 2.947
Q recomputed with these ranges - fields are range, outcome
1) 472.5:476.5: 3.09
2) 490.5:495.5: 1.39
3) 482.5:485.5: 1.31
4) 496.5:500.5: 2.07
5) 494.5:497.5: 1.75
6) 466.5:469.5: 3.39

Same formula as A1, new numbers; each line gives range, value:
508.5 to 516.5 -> 3.176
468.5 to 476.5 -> 3.428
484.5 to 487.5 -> 1.193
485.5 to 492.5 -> 1.273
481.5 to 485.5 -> 1.67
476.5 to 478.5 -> 2.951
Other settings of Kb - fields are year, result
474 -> 3.103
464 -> 3.268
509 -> 2.97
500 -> 2.269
